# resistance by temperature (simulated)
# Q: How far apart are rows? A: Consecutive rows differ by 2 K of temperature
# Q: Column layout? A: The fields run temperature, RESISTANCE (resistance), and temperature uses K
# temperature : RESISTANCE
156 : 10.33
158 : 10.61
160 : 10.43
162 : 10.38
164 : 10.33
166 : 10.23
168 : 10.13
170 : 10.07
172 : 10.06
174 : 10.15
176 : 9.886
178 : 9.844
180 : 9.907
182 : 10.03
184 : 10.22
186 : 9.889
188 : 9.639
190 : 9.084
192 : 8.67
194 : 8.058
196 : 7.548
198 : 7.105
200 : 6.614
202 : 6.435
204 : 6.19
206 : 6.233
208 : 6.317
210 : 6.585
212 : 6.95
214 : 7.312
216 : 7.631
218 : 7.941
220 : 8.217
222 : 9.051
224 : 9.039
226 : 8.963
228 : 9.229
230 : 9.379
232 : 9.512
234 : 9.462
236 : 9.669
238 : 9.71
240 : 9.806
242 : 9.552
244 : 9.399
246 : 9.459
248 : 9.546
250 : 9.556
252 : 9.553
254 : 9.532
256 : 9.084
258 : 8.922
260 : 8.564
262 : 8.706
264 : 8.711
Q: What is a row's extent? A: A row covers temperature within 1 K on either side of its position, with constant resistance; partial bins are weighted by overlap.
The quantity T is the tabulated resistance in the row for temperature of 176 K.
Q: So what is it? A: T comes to 9.886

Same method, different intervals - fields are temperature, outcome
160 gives 10.43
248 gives 9.546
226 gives 8.963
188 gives 9.639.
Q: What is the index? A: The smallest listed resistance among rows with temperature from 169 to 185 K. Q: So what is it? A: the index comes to 9.844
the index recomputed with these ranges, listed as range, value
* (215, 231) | 7.631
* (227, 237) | 9.229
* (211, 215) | 6.95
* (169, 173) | 10.06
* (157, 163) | 10.38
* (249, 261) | 8.564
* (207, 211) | 6.317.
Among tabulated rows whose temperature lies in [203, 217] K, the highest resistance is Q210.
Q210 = 7.631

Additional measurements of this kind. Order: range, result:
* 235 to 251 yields 9.806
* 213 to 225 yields 9.051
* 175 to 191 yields 10.22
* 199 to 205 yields 6.614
